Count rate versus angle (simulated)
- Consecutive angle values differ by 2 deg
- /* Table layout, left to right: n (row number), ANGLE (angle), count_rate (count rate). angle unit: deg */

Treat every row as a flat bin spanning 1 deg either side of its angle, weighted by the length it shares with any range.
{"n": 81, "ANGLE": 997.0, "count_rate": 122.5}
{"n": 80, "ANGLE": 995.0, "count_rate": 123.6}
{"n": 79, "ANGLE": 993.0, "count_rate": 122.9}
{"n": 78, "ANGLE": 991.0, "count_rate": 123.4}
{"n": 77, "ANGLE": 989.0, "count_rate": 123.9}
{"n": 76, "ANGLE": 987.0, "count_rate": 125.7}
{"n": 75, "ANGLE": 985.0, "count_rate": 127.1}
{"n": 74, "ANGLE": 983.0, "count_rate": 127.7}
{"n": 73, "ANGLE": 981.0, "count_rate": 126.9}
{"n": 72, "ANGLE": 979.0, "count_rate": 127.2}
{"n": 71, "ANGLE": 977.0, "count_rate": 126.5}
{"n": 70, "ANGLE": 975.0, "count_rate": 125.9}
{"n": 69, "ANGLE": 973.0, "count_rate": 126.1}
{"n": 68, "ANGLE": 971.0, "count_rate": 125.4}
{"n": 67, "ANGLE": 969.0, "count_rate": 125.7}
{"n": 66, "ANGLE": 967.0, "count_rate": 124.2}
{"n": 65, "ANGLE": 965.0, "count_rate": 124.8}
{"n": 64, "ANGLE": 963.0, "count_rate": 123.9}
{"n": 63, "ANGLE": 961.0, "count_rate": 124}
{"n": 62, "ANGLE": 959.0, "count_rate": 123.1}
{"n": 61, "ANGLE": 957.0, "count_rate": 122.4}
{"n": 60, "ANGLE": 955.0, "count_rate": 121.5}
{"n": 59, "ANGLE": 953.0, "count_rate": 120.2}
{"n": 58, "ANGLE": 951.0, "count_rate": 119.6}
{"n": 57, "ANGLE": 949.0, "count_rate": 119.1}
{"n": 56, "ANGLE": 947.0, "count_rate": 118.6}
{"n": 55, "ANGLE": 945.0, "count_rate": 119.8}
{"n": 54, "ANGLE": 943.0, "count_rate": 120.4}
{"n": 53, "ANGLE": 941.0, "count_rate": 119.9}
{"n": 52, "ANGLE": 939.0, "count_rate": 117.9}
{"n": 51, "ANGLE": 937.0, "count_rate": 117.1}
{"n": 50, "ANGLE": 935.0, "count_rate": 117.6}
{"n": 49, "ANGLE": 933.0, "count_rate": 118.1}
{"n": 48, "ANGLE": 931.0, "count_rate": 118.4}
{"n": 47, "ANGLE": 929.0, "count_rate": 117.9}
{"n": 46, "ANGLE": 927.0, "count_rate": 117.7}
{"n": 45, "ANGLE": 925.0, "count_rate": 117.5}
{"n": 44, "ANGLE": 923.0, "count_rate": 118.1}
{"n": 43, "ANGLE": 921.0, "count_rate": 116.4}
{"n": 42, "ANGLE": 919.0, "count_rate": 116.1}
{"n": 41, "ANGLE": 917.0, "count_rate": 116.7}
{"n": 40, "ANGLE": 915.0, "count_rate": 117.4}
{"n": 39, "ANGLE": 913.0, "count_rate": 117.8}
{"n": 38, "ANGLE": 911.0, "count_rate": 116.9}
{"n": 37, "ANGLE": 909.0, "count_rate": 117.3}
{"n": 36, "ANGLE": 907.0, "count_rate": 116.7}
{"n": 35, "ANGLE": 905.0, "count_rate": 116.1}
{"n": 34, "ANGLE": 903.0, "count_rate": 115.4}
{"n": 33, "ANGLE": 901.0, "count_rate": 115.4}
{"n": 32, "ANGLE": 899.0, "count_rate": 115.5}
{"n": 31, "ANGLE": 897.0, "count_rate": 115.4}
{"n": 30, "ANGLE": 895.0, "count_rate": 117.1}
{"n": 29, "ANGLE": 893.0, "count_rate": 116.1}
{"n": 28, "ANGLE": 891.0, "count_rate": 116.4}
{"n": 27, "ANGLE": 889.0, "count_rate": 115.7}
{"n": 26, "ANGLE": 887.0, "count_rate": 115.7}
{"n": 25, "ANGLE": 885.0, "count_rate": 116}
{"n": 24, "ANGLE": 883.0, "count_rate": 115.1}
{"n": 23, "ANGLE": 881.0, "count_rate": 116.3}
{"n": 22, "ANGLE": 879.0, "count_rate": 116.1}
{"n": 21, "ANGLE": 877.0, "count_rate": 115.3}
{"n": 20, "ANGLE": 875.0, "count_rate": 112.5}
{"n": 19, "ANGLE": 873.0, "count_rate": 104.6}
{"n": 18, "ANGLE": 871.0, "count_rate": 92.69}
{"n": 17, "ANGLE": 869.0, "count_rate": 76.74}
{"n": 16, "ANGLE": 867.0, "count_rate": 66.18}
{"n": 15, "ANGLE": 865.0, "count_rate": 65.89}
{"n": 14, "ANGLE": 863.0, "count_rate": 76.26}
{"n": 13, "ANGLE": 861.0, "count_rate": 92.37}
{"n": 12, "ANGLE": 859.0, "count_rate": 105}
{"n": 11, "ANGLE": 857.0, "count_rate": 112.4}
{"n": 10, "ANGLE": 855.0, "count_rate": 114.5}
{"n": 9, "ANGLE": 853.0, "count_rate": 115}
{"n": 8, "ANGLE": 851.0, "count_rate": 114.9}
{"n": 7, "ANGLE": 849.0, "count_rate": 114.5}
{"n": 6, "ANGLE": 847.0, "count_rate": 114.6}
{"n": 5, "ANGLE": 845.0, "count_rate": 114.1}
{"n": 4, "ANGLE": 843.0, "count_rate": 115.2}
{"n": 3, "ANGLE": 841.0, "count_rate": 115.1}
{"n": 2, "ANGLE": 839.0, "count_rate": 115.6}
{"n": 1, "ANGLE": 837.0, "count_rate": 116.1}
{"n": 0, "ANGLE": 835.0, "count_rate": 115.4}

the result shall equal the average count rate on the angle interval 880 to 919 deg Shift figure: 116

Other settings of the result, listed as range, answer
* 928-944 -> 118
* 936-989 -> 123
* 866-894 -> 107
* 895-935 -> 117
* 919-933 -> 118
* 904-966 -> 119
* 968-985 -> 126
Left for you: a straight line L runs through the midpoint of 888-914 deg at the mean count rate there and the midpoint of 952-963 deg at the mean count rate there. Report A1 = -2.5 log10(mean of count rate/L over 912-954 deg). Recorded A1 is 0.014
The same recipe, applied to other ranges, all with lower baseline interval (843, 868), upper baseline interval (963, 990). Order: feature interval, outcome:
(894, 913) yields -0.052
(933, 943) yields -0.004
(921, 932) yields -0.020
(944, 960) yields 0.003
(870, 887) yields -0.055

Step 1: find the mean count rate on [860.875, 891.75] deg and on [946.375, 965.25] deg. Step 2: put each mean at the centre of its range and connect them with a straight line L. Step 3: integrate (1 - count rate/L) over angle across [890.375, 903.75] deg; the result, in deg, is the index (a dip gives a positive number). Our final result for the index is -1.2 deg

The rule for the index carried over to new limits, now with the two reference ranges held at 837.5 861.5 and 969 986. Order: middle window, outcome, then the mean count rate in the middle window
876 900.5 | 0.2 deg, 116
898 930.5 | 0.7 deg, 117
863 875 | 3.3 deg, 83.4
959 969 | 0.1 deg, 124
